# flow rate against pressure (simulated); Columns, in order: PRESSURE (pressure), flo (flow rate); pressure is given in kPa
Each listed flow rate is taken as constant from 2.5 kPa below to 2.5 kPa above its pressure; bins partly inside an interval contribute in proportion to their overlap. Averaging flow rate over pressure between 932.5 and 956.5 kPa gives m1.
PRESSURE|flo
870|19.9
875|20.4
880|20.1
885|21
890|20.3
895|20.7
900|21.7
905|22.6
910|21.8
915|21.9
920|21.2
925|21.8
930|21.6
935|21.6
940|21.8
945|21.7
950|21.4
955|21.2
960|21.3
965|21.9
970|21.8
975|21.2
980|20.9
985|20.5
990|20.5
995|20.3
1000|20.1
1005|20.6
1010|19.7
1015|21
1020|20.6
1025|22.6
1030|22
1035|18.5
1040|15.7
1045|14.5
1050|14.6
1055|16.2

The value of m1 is 21.6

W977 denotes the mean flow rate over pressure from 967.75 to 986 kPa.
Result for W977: 21.1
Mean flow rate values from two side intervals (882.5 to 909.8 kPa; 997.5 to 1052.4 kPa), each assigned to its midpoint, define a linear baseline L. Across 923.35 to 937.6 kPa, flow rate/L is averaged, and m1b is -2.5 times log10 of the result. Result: -0.05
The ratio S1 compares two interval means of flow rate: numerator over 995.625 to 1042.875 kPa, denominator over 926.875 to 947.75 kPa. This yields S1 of 0.93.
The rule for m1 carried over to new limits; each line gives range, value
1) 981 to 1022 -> 20.4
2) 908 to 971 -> 21.6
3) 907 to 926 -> 21.7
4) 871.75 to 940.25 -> 21.3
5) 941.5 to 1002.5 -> 21.1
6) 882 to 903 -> 20.9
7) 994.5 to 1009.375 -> 20.3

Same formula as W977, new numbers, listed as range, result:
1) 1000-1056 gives 18.9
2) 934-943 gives 21.7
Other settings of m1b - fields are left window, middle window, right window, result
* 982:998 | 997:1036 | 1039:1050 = -0.17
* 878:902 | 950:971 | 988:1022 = -0.05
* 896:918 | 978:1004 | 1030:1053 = -0.11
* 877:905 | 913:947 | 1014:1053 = -0.07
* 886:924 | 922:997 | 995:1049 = -0.04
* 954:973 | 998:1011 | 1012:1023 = 0.04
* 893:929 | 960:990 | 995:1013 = -0.03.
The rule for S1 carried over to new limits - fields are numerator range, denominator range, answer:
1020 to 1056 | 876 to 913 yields 0.85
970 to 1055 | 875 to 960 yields 0.91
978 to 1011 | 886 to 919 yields 0.95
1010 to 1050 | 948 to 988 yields 0.89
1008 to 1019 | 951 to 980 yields 0.95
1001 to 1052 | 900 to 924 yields 0.87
